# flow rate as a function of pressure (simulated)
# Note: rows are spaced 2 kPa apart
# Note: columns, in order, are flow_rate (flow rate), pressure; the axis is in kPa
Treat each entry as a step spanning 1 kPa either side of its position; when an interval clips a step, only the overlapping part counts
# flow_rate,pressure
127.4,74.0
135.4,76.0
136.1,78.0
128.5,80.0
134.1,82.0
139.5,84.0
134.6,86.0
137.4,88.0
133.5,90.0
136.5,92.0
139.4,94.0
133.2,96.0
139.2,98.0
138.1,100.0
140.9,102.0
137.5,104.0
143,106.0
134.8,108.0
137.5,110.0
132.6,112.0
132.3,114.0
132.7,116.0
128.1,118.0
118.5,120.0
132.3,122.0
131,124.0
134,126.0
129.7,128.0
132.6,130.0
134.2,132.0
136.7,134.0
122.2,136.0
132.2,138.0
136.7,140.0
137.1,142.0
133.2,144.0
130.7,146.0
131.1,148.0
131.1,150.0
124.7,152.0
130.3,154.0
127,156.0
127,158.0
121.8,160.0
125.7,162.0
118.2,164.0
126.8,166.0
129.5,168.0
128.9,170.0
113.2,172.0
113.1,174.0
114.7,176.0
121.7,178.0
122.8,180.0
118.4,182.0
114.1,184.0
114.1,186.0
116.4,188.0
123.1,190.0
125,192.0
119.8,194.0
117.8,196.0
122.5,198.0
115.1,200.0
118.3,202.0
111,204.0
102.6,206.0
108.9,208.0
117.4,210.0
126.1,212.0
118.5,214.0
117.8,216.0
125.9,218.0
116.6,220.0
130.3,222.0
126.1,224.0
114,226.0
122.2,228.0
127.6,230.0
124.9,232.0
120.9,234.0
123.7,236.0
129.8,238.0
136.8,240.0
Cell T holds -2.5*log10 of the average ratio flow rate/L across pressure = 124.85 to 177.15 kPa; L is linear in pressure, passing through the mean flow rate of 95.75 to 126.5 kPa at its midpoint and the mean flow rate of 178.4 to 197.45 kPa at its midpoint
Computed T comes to -0.01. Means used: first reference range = 134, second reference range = 119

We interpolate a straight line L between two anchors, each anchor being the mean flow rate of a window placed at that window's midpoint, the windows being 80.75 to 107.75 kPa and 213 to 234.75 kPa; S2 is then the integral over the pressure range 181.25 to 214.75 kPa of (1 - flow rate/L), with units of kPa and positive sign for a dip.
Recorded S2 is 2.2 kPa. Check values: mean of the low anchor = 137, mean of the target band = 117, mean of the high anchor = 122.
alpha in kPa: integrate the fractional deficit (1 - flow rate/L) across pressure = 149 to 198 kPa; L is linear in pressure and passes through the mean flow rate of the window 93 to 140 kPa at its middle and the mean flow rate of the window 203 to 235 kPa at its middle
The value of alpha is 1.5 kPa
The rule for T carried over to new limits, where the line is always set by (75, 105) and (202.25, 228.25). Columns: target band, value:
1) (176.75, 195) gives 0.03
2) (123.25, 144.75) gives -0.02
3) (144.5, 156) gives -0.02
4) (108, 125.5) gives 0.01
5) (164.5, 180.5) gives 0.03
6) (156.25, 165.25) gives 0.02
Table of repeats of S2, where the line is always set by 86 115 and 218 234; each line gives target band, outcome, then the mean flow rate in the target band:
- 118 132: 0.44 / 130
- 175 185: 0.76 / 118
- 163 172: 0.35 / 124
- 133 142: 0.01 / 133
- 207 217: 0.55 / 118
